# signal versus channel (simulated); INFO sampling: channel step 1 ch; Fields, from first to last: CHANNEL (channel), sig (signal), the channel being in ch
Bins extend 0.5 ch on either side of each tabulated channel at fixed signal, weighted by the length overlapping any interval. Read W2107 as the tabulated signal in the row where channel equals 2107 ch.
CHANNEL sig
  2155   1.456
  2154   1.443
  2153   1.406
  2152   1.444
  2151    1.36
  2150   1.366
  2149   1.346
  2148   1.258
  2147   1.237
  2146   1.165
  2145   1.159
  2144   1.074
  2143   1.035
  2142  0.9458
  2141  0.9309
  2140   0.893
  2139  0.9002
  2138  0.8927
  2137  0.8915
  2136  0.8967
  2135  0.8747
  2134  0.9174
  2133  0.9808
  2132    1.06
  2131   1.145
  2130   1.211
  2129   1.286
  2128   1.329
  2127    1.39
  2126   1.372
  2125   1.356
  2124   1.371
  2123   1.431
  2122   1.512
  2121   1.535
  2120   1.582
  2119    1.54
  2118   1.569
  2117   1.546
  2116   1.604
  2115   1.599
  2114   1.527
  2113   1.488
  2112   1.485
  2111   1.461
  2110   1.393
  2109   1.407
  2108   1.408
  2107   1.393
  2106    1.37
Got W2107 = 1.393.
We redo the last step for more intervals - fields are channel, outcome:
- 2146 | 1.165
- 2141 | 0.9309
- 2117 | 1.546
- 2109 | 1.407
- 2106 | 1.37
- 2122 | 1.512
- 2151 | 1.36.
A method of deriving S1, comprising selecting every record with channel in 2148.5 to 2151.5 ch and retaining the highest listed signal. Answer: 1.366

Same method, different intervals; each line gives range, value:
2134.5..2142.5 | 0.9458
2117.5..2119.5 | 1.569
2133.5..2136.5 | 0.9174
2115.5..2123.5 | 1.604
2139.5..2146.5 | 1.165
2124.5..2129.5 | 1.39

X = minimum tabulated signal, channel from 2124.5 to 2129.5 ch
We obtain 1.286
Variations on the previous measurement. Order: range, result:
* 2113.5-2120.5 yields 1.527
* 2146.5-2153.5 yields 1.237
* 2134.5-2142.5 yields 0.8747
